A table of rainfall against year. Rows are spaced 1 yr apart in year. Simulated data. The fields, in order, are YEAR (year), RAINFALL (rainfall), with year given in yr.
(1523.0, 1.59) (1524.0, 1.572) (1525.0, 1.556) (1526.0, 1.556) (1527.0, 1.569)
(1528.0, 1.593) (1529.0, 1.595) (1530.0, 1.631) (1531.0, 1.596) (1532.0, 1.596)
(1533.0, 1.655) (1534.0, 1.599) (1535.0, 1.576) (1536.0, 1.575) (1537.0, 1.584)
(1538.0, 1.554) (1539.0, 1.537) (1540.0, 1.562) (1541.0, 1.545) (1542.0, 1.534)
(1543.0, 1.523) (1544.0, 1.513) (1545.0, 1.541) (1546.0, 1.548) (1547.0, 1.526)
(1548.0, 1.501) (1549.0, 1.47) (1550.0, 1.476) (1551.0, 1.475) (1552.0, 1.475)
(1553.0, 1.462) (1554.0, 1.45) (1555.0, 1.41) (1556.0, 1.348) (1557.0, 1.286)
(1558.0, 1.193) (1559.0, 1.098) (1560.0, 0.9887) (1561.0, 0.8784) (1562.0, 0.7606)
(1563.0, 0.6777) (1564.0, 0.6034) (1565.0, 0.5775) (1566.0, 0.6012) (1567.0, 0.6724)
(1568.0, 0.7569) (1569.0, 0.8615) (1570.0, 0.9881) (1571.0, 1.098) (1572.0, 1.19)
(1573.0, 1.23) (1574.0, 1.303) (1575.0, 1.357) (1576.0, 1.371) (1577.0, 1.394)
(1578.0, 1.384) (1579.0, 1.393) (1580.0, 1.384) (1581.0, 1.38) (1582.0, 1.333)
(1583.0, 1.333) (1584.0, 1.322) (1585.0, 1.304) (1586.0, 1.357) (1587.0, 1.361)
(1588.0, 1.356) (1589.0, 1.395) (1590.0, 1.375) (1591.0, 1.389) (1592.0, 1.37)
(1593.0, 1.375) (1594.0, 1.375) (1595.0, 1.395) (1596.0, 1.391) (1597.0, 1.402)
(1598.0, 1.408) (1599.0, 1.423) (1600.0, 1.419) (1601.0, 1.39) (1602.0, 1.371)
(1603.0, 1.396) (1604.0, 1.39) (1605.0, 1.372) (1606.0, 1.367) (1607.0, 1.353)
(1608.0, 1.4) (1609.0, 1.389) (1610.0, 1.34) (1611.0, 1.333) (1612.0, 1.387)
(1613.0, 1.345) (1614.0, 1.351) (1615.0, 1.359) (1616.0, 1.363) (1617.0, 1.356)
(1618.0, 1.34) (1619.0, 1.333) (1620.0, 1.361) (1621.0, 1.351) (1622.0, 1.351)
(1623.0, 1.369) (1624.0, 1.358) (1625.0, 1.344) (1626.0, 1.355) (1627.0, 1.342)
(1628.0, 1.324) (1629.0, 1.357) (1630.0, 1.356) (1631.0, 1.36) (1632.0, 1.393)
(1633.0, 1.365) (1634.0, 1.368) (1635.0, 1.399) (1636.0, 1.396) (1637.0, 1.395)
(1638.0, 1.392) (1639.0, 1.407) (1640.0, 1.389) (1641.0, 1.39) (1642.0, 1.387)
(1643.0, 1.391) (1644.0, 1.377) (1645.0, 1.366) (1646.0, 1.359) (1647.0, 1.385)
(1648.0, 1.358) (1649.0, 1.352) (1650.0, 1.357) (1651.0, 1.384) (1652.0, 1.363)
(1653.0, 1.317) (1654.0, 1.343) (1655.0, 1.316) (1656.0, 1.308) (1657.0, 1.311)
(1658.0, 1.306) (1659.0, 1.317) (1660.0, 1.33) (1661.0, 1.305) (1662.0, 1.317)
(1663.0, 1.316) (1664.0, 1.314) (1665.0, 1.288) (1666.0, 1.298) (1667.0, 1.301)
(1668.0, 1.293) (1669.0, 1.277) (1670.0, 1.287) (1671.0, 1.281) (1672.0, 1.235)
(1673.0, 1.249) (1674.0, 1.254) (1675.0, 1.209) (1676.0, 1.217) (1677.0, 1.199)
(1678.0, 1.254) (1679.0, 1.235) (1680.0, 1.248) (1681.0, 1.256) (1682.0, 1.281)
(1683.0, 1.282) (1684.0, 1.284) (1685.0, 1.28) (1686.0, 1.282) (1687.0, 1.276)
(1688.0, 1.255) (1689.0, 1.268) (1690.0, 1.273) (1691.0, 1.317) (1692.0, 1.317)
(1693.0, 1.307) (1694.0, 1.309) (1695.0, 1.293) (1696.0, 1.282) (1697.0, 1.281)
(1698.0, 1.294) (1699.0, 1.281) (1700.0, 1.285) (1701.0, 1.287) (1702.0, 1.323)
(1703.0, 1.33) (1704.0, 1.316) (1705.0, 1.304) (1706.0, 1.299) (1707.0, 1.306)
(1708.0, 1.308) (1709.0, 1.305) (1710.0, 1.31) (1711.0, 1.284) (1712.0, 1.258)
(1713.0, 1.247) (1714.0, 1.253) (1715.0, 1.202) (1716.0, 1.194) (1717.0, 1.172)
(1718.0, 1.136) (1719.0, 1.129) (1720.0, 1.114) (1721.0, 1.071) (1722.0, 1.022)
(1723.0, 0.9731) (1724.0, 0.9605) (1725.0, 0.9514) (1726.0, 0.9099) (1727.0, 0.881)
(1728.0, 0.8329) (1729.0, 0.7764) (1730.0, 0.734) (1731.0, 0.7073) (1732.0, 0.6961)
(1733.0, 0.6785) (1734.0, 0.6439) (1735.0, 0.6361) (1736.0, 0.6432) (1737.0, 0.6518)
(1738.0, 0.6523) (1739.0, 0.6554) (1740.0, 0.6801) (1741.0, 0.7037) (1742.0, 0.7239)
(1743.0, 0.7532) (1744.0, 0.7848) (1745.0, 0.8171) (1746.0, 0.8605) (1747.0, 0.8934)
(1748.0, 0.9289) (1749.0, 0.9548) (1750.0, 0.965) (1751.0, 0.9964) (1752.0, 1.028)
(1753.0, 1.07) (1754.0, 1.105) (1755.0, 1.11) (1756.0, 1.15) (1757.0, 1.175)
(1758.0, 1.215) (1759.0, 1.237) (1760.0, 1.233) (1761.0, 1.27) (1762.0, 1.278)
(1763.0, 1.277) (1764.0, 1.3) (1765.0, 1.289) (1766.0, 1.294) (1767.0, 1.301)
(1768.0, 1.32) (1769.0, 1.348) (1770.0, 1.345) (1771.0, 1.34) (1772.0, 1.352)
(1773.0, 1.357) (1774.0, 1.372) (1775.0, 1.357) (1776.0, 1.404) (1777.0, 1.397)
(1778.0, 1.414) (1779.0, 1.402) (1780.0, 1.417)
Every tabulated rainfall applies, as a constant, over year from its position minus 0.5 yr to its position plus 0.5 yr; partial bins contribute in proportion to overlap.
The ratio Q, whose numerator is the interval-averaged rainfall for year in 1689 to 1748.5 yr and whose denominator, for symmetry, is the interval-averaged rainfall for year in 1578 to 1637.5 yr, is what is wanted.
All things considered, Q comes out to 0.8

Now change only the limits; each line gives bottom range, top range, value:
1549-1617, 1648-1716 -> 1.02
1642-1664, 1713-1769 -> 0.74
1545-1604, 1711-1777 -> 0.83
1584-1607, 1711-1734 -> 0.72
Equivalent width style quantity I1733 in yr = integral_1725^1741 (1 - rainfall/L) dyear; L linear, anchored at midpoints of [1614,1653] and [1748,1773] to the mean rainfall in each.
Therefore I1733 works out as 6.6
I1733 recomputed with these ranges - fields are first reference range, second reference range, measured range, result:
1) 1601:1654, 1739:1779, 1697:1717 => -0.9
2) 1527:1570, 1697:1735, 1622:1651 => -4.1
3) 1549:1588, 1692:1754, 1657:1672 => -3.0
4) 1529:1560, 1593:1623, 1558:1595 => 6.9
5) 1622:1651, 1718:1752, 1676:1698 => -3.6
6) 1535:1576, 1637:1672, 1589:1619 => -2.0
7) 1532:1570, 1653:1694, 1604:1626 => -1.3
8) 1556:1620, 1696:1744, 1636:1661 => -4.6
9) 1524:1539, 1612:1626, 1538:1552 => 0.3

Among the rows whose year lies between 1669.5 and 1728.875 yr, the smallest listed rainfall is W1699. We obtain 0.8329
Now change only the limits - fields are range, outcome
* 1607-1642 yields 1.324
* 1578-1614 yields 1.304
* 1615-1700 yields 1.199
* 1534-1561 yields 0.8784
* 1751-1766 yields 0.9964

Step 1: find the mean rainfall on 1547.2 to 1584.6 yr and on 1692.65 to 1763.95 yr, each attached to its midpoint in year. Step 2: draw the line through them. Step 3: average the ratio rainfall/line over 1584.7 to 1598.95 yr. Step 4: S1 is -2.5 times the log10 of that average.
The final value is -0.19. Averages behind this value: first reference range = 1.18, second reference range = 1.05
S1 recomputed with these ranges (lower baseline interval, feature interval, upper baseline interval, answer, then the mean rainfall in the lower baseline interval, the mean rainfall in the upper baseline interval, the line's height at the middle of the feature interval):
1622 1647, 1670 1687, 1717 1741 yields -0.12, 1.37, 0.836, 1.12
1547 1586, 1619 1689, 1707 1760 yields -0.23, 1.19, 0.97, 1.07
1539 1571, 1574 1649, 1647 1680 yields -0.10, 1.21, 1.3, 1.25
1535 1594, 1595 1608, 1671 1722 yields -0.09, 1.28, 1.26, 1.28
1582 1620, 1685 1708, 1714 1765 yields -0.19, 1.37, 0.957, 1.08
